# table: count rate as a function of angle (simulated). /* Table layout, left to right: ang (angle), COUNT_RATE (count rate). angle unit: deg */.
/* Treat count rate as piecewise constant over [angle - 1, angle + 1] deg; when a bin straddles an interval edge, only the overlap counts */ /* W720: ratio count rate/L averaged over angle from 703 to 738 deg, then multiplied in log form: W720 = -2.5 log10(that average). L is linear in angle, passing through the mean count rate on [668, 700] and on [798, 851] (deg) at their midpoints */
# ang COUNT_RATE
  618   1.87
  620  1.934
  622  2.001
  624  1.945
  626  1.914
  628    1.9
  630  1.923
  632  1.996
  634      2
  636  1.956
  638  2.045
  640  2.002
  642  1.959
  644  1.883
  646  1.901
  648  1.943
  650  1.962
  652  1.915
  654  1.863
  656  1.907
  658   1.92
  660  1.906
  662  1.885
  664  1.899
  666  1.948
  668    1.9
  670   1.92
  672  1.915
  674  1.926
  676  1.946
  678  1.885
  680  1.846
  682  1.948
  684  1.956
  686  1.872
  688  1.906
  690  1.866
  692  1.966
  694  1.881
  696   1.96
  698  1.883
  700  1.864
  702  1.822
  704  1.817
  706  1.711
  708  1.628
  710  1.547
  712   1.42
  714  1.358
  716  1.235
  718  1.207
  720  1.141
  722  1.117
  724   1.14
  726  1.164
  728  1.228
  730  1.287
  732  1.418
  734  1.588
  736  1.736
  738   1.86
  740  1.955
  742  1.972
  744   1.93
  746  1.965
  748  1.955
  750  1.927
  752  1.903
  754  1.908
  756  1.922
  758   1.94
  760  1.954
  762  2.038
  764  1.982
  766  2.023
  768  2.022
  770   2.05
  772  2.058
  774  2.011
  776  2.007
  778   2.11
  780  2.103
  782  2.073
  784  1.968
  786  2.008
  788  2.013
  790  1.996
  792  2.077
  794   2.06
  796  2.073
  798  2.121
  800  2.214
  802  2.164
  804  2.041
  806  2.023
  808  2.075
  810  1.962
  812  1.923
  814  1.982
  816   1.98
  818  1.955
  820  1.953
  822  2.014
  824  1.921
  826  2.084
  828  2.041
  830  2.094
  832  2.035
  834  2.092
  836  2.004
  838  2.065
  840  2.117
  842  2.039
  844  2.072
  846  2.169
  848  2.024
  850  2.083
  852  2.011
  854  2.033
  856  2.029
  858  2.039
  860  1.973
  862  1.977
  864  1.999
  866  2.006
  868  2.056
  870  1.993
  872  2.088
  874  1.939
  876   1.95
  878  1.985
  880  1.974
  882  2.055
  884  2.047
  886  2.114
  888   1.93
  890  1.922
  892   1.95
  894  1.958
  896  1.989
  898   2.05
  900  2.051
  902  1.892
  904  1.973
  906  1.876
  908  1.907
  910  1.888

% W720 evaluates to 0.35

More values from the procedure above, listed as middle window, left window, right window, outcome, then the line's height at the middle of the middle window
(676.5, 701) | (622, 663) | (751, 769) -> 0.03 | 1.95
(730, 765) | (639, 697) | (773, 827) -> 0.07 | 1.99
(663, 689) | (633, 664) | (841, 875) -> 0.02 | 1.95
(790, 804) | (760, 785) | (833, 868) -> -0.04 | 2.04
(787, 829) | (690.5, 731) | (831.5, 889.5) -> -0.10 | 1.85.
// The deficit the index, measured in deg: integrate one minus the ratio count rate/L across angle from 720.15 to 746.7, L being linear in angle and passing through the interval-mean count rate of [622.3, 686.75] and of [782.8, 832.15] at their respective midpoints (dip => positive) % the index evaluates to 5.8 deg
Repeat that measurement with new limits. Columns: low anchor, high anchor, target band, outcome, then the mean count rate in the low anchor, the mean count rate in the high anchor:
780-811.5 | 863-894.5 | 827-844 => -0.27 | 2.06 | 2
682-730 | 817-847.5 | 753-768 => -1.52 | 1.6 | 2.04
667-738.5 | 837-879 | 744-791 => -4.67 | 1.66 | 2.03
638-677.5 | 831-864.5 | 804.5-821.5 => 0.33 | 1.92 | 2.05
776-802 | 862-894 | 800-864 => 0.04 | 2.07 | 2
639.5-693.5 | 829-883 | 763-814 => -1.38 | 1.92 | 2.03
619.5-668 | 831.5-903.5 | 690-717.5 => 3.68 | 1.94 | 2.02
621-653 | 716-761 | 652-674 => -0.42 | 1.95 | 1.64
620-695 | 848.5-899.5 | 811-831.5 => -0.09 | 1.93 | 2.01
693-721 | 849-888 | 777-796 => -2.52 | 1.61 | 2.02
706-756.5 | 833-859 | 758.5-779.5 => -3.48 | 1.58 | 2.06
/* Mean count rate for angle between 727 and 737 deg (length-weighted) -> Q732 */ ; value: 1.45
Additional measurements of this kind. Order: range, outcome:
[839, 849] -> 2.08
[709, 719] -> 1.35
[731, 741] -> 1.71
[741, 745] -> 1.95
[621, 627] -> 1.95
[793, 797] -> 2.07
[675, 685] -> 1.92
